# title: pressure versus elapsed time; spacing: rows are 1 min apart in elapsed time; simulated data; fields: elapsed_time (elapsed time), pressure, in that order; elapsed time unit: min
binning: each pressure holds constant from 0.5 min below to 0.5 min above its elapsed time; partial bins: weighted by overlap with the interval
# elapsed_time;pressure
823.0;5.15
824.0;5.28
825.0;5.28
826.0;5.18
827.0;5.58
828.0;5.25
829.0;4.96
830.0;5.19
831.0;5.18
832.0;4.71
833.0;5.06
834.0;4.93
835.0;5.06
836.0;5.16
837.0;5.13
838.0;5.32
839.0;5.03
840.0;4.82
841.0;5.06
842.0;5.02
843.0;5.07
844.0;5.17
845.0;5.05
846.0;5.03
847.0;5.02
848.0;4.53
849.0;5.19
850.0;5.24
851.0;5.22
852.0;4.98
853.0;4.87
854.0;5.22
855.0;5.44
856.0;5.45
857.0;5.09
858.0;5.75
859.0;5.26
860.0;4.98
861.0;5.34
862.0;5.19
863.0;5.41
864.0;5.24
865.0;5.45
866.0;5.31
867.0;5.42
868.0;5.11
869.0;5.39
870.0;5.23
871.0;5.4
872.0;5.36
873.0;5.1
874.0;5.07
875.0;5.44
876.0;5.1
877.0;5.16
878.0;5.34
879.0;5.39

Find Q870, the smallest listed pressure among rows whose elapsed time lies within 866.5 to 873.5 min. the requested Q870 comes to 5.1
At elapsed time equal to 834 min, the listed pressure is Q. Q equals 4.93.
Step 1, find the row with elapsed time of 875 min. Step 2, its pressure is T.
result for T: 5.44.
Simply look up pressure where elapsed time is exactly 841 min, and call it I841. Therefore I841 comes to 5.06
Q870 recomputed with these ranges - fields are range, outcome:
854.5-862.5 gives 4.98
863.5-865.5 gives 5.24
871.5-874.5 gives 5.07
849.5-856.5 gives 4.87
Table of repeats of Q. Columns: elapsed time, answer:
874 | 5.07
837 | 5.13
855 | 5.44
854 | 5.22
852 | 4.98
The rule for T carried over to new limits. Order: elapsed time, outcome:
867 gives 5.42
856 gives 5.45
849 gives 5.19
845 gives 5.05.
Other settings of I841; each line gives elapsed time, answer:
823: 5.15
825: 5.28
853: 4.87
